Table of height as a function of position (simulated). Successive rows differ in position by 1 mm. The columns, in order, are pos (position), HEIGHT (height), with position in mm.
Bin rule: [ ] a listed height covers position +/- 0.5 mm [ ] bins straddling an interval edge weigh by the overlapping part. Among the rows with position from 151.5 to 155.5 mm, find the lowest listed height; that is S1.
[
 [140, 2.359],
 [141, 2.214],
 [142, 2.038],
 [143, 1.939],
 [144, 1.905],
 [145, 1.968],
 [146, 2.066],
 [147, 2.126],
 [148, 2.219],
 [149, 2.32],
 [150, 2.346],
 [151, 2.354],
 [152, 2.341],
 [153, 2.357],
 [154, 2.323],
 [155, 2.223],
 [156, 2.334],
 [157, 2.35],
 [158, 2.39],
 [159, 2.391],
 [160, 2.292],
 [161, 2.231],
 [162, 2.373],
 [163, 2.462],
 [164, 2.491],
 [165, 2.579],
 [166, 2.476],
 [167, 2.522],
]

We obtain 2.223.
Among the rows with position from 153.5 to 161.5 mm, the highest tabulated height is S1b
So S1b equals 2.391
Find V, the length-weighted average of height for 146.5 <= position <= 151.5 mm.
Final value 2.27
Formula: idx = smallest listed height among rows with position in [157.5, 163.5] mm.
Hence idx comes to 2.231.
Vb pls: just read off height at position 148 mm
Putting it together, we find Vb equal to 2.219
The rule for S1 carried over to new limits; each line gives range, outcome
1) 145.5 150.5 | 2.066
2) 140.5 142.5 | 2.038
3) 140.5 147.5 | 1.905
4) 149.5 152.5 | 2.341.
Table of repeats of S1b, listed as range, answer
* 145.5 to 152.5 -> 2.354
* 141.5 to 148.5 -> 2.219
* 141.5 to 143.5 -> 2.038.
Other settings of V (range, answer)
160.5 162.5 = 2.3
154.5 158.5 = 2.32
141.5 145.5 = 1.96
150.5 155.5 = 2.32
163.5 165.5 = 2.54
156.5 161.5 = 2.33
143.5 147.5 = 2.02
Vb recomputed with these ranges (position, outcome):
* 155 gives 2.223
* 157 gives 2.35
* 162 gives 2.373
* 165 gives 2.579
